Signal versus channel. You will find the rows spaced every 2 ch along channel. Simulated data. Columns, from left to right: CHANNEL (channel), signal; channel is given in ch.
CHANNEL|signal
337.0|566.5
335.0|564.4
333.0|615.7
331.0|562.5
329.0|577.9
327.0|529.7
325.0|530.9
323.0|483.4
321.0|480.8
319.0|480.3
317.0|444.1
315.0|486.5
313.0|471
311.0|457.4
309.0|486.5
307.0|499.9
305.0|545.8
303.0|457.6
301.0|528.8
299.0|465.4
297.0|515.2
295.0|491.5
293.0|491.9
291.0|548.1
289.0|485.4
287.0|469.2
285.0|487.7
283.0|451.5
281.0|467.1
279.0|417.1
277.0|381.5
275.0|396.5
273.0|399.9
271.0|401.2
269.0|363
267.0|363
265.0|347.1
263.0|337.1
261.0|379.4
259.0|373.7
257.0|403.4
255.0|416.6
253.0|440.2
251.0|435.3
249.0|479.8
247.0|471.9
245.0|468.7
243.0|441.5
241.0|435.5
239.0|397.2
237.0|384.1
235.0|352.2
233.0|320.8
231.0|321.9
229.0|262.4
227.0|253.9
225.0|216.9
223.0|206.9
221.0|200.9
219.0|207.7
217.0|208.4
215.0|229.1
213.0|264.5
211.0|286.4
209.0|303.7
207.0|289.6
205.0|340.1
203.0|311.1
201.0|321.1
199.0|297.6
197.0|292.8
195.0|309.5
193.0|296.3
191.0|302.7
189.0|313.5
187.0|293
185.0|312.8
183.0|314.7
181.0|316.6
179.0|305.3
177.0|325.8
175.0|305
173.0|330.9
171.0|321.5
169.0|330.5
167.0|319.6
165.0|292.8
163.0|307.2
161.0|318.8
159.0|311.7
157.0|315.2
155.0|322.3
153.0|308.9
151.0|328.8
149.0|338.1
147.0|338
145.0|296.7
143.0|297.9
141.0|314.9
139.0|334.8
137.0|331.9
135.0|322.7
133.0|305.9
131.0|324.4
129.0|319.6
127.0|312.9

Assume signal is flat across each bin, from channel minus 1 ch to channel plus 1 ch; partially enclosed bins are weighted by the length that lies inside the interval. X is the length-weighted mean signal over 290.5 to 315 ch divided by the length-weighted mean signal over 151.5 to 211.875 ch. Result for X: 1.59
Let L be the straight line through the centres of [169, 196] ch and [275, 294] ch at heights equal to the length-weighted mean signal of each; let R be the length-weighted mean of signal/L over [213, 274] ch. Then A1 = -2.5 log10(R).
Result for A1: 0.16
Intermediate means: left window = 312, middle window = 349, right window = 463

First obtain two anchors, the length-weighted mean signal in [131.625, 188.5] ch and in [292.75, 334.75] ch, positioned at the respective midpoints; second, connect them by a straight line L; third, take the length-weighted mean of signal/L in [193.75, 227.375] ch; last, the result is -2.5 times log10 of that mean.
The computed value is 0.37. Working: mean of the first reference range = 317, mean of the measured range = 268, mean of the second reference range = 506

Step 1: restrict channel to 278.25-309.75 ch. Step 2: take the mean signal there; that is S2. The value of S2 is 489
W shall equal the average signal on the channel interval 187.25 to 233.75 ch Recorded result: 276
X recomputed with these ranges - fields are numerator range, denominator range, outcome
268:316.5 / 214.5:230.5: 2.06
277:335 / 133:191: 1.57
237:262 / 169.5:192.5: 1.36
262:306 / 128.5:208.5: 1.42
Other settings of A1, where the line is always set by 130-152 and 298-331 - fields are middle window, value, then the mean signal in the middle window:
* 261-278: 0.21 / 374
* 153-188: 0.12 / 314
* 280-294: -0.04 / 486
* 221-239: 0.38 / 291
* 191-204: 0.24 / 305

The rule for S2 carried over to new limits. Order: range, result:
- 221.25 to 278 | 371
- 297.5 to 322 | 484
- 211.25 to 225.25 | 223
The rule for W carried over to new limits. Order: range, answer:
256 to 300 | 429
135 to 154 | 321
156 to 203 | 311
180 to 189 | 310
